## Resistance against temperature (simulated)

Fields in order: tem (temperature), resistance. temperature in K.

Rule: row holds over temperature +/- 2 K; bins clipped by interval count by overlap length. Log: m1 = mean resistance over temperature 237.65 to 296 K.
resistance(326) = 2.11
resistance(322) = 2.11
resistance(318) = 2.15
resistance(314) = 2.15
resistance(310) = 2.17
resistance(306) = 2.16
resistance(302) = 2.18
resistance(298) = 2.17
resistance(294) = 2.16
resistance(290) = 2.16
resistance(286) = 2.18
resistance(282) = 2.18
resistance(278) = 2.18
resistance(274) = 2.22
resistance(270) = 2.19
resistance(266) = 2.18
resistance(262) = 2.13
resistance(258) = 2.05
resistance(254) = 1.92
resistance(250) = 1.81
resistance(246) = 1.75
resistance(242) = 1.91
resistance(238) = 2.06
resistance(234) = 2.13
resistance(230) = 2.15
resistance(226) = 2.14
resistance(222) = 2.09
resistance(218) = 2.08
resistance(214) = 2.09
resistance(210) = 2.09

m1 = 2.07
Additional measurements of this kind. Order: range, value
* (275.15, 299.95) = 2.17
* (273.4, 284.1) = 2.19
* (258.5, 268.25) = 2.14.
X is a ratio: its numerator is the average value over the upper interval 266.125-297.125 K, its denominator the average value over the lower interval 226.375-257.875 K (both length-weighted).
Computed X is 1.1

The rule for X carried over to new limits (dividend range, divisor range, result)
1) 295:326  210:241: 1.03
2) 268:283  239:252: 1.19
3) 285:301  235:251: 1.14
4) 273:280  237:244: 1.11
